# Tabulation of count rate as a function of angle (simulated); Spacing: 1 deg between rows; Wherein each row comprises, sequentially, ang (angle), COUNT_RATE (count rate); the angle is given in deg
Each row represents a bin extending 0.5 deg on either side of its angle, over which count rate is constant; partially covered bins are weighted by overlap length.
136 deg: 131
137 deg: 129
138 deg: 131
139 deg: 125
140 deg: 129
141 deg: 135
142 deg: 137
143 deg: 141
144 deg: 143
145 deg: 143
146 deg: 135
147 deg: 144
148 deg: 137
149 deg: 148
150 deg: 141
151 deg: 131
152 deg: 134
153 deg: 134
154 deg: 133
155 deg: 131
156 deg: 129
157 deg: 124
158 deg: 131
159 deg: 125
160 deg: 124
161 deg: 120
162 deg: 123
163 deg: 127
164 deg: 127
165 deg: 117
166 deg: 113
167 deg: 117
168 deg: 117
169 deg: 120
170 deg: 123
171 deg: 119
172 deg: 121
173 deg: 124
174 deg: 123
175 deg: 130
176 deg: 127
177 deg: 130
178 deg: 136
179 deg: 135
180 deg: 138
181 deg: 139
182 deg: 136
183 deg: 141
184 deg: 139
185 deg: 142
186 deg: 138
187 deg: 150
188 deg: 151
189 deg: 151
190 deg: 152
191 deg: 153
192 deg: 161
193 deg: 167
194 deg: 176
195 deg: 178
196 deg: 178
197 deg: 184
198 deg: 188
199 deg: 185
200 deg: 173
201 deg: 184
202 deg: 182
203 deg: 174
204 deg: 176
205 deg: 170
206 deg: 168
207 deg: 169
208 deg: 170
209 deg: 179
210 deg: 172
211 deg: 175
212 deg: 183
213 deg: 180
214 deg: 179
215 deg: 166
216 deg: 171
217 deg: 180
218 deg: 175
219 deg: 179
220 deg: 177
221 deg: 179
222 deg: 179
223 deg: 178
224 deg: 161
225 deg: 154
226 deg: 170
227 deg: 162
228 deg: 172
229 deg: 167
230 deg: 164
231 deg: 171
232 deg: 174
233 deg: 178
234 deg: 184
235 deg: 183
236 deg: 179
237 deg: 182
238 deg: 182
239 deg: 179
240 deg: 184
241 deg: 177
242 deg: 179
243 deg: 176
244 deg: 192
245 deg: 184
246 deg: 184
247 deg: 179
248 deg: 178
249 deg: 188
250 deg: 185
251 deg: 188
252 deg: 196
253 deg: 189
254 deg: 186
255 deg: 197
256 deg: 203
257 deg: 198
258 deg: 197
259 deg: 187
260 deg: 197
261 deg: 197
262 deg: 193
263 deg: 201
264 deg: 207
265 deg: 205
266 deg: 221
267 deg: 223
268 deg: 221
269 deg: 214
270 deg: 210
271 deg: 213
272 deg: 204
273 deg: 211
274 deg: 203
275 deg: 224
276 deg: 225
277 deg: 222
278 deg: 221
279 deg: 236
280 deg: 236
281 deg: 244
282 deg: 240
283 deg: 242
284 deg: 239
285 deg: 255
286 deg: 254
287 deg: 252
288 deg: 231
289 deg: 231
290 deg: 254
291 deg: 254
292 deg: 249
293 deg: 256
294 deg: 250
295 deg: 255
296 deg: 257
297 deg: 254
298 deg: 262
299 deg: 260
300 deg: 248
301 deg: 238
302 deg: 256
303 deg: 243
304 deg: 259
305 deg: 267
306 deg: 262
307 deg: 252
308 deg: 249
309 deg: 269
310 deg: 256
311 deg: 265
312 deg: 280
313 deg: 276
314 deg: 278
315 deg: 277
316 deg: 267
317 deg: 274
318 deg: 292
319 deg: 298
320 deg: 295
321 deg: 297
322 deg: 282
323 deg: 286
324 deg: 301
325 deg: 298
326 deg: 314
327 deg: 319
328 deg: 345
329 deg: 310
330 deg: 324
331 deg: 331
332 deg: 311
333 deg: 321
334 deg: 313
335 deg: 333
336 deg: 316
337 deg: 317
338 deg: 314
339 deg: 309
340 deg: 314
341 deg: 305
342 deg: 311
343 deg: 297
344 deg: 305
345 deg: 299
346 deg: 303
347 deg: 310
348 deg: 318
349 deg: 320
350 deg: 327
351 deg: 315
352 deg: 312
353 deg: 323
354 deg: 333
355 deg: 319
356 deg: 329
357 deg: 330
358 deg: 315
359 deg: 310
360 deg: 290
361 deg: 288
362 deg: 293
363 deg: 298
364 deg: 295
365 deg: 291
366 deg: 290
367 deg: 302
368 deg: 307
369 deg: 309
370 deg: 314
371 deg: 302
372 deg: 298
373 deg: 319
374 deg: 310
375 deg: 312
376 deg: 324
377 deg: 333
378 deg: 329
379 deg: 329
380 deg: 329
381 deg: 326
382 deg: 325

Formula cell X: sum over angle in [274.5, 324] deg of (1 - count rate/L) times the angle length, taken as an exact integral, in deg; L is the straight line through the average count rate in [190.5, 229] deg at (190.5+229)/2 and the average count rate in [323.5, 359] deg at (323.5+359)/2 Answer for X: 2.5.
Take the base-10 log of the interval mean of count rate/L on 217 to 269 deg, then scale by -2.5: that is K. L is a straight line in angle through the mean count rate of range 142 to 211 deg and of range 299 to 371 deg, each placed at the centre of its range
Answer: 0.13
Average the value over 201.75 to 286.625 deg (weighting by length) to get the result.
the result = 192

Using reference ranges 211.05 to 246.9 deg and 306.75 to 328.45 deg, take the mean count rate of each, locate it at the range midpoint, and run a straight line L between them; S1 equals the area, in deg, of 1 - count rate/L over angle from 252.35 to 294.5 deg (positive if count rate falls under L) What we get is 1.84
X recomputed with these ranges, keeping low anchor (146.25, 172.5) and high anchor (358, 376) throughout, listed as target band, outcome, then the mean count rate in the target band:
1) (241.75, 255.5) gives 1.1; 186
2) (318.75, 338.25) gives -3.0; 311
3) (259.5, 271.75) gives 0.5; 208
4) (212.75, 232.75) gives 1.0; 172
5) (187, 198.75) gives -0.8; 167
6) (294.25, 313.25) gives -0.7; 258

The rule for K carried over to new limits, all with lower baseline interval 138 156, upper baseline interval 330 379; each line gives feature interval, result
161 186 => 0.24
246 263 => 0.19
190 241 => 0.11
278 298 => 0.04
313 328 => -0.03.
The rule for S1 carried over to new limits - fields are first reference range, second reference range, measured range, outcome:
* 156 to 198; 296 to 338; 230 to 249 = 2.19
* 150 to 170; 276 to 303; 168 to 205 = 0.08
